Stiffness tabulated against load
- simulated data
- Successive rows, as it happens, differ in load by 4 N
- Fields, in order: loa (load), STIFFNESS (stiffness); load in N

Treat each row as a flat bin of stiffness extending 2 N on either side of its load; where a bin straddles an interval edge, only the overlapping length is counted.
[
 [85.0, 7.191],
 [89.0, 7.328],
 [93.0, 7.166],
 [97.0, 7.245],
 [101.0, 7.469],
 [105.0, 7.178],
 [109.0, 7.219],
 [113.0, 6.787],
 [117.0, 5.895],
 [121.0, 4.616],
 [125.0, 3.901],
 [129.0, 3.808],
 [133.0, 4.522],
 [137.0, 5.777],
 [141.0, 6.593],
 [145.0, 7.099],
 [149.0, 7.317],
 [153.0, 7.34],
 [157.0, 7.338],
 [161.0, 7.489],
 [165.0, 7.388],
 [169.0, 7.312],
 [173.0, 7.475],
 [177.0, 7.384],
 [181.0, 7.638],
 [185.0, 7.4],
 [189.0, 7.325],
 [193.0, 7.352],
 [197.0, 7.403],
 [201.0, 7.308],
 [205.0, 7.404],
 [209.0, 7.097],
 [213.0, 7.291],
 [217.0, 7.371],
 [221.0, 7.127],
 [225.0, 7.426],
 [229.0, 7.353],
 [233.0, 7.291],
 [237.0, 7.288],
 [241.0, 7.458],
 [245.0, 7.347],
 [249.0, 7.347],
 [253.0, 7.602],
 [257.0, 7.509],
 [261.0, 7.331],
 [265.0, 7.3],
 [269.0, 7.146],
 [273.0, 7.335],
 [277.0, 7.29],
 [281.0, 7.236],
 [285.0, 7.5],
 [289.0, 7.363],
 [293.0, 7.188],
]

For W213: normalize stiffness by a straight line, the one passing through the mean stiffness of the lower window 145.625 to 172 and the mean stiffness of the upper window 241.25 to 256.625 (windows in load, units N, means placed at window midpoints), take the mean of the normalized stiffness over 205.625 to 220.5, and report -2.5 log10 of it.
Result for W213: 0.023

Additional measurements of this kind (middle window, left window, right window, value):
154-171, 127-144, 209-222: -0.23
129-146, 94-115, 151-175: 0.27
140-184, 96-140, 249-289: -0.17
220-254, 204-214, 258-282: -0.01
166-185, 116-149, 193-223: -0.15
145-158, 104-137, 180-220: -0.18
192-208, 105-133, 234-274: -0.12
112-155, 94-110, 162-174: 0.26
